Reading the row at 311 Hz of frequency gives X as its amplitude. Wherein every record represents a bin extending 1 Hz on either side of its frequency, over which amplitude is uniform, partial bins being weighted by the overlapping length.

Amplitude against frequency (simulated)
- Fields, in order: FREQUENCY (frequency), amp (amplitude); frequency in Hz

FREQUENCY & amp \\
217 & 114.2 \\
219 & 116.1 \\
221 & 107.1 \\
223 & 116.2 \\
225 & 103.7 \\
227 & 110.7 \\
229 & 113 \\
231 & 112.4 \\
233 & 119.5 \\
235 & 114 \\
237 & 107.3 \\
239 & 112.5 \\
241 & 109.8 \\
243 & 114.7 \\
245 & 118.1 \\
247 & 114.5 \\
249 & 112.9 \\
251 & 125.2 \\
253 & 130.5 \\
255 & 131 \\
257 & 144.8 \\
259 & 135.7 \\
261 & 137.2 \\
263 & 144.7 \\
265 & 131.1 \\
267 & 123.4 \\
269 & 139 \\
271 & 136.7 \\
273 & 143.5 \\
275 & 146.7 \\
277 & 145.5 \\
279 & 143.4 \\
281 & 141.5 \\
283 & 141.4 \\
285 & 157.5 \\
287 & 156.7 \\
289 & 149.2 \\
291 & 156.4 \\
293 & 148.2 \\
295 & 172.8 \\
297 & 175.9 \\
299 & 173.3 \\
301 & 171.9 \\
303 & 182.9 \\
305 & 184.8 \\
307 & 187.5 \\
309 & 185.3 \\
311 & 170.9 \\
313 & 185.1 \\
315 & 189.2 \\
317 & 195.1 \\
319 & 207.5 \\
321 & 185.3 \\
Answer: 170.9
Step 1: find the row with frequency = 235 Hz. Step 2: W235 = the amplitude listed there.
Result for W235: 114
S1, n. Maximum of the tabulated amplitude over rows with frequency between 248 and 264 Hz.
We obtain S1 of 144.8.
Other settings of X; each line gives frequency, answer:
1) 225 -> 103.7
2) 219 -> 116.1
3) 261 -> 137.2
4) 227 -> 110.7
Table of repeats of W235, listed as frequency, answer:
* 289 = 149.2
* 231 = 112.4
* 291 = 156.4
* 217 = 114.2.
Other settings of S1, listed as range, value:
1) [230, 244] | 119.5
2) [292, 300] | 175.9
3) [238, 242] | 112.5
